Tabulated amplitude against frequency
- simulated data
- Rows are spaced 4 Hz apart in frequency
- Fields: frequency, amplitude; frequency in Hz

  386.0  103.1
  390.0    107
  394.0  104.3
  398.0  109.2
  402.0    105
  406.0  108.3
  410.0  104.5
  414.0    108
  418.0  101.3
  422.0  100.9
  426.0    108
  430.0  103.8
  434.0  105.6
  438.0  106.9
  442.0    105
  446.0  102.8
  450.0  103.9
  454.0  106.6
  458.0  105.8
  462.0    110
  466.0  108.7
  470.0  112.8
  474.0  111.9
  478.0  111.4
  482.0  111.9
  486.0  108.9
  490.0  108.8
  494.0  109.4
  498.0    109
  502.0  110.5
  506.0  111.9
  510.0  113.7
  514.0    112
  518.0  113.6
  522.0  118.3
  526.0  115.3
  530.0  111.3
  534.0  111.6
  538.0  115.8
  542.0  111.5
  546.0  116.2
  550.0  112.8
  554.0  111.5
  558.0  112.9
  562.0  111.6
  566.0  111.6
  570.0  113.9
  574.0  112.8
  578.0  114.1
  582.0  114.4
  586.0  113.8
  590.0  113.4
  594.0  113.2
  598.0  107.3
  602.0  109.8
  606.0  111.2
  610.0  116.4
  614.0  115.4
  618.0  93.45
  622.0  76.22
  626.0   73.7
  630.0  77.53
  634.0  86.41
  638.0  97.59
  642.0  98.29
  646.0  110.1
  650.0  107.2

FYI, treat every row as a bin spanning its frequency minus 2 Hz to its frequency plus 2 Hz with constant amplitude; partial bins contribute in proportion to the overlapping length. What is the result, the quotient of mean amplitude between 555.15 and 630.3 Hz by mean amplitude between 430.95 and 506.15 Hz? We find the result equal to 0.98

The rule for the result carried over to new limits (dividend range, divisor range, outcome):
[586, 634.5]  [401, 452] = 0.96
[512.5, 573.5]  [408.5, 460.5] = 1.08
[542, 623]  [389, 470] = 1.04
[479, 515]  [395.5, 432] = 1.05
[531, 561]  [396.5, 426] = 1.07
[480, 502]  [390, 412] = 1.03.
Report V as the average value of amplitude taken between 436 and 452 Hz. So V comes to 105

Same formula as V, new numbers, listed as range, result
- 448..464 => 107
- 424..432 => 106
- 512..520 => 113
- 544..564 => 113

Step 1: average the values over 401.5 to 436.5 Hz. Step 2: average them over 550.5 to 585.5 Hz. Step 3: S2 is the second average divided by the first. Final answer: 1.1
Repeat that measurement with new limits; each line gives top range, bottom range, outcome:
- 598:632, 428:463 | 0.92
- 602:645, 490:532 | 0.85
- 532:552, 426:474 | 1.06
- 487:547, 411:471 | 1.06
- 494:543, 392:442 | 1.07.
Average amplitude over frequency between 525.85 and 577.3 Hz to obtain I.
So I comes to 113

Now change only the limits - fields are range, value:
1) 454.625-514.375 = 110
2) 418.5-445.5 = 105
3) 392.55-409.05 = 107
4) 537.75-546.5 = 114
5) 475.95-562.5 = 112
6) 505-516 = 113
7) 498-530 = 113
